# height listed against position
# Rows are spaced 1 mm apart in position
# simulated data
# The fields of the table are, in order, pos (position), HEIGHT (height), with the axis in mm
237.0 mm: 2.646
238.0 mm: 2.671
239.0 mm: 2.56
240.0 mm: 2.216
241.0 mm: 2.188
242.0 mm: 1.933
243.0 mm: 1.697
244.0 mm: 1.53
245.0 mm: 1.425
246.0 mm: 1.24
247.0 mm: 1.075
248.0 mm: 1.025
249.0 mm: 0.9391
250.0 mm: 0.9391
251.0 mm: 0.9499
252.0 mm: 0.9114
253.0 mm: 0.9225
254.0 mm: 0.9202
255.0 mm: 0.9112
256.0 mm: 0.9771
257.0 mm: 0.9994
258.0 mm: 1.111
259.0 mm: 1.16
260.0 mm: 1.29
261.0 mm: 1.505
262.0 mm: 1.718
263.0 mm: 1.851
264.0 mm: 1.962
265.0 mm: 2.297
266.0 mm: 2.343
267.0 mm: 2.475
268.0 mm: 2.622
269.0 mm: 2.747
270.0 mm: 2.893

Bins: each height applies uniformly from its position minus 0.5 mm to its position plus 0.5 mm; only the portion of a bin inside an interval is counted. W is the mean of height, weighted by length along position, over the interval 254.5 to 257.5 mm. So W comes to 0.963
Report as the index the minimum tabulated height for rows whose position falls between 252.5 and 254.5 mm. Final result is 0.9202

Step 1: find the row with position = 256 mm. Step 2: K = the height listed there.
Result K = 0.9771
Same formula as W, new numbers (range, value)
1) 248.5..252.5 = 0.935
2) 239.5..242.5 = 2.11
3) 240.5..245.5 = 1.75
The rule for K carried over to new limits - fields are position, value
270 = 2.893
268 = 2.622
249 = 0.9391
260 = 1.29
